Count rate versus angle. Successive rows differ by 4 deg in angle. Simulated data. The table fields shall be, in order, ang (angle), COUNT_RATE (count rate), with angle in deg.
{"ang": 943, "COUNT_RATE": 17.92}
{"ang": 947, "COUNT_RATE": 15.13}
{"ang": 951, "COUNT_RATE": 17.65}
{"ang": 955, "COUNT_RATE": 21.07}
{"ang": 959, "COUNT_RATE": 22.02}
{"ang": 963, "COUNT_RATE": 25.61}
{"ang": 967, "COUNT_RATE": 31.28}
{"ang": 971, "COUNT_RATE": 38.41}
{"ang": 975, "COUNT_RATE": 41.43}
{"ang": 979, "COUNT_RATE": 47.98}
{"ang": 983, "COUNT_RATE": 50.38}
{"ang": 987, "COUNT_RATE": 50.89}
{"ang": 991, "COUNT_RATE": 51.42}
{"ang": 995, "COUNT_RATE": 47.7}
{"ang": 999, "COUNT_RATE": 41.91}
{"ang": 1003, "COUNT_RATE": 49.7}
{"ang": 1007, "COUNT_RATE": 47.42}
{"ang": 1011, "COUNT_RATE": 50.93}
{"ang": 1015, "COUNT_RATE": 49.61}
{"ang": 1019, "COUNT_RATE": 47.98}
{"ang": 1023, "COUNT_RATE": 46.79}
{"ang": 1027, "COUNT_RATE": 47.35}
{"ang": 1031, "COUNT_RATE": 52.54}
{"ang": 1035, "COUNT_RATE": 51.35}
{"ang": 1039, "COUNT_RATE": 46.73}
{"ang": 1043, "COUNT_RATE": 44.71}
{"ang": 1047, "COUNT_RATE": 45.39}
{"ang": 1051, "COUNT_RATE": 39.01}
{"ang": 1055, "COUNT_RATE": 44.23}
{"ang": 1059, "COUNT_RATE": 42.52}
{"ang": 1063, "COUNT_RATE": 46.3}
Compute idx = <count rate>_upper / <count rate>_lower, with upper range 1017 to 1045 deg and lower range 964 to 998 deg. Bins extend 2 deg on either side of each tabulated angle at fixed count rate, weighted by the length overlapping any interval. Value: 1.09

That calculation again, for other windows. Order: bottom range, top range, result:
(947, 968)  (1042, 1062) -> 1.93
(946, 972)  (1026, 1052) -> 1.94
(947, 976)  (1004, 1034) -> 1.83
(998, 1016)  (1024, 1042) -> 1.02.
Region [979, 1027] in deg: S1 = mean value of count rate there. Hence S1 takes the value 48.5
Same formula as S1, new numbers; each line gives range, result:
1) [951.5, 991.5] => 36.8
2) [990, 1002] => 46.9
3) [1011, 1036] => 49.3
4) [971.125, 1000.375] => 46.9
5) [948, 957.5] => 19.1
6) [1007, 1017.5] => 49.6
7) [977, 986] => 49.4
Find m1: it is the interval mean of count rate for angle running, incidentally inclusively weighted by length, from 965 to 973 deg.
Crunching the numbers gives 34.8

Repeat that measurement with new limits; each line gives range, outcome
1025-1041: 49.5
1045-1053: 42.2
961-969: 28.4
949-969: 23.5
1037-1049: 45.6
